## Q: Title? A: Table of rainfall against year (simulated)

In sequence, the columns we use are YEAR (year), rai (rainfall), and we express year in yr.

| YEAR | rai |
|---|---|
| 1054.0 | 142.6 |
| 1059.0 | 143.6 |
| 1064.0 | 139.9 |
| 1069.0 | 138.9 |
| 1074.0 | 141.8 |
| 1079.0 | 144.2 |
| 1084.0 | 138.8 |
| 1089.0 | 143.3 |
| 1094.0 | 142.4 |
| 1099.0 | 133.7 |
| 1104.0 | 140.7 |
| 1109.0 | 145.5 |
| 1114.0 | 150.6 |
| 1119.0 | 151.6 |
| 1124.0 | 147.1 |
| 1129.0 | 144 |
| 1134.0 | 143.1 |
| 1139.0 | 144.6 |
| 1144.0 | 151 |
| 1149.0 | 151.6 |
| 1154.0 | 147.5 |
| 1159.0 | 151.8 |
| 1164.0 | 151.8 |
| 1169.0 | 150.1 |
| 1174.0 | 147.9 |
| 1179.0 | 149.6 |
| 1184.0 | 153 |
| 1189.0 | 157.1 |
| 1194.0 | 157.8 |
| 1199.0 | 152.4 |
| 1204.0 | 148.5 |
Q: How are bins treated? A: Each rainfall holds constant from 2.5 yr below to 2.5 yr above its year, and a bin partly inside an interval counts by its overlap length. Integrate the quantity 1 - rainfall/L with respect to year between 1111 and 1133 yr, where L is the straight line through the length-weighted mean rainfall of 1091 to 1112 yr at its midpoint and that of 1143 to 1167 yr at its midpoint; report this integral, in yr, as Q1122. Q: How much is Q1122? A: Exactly -0.50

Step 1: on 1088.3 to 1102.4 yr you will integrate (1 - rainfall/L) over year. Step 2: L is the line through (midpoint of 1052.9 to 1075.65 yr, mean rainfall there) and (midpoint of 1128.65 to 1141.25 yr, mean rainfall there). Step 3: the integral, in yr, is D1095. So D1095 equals 0.3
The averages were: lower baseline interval 141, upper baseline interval 144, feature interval 139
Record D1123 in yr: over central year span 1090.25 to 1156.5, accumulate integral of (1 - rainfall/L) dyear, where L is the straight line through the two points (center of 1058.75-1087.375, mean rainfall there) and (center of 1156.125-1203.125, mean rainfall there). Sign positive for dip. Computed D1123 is 0.3 yr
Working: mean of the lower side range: 141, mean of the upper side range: 152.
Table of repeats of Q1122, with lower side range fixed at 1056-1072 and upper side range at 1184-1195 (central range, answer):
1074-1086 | 0.1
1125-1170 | 0.9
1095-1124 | 0.4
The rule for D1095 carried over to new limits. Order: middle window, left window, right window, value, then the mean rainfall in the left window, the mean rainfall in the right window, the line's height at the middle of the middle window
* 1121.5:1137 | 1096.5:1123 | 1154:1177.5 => 0.2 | 145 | 150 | 146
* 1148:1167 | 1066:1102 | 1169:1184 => -0.4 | 140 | 150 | 148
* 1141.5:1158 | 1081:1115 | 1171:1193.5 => -0.2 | 142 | 152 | 148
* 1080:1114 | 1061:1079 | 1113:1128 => 0.9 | 141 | 149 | 145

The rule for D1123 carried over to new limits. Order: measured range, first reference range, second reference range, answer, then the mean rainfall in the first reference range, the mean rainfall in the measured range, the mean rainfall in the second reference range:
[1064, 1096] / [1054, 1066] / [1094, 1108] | -0.2 yr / 142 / 141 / 139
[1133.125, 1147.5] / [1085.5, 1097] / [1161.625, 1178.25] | 0.0 yr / 142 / 147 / 150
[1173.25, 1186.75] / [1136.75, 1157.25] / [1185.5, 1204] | 0.2 yr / 149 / 151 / 155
